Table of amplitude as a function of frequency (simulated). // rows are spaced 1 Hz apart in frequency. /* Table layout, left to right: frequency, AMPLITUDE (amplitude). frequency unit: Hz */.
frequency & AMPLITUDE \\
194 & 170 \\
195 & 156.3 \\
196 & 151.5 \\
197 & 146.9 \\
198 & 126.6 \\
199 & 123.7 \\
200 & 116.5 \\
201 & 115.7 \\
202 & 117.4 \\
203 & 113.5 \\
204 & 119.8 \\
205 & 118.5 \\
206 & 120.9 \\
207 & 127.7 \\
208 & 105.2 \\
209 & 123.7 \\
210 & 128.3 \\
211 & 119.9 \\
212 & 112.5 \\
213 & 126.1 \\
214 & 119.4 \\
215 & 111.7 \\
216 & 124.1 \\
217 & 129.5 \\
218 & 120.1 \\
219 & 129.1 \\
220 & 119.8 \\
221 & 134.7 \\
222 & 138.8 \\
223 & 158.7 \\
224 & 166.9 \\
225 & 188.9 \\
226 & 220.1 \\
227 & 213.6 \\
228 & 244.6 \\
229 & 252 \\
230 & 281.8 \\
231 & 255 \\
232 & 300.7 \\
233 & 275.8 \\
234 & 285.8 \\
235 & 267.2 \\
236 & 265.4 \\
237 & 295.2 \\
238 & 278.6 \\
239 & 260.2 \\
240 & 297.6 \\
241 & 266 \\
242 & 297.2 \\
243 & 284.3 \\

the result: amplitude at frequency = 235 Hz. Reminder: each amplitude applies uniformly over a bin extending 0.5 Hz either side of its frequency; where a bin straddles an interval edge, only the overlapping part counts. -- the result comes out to 267.2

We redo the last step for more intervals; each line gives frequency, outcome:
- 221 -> 134.7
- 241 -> 266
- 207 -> 127.7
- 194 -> 170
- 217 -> 129.5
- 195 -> 156.3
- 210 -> 128.3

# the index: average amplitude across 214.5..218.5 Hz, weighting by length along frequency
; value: 121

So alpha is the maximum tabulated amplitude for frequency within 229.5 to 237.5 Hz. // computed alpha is 300.7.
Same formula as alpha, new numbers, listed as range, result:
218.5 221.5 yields 134.7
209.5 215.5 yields 128.3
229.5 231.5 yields 281.8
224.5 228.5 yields 244.6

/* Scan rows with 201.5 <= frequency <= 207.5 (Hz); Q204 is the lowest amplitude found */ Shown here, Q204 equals 113.5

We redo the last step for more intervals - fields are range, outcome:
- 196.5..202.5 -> 115.7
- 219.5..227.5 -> 119.8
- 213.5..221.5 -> 111.7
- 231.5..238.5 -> 265.4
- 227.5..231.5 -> 244.6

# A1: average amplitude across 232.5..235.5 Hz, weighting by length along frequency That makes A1 276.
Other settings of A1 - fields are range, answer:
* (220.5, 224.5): 150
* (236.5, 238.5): 287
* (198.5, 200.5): 120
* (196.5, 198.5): 137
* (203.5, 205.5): 119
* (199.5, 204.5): 117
